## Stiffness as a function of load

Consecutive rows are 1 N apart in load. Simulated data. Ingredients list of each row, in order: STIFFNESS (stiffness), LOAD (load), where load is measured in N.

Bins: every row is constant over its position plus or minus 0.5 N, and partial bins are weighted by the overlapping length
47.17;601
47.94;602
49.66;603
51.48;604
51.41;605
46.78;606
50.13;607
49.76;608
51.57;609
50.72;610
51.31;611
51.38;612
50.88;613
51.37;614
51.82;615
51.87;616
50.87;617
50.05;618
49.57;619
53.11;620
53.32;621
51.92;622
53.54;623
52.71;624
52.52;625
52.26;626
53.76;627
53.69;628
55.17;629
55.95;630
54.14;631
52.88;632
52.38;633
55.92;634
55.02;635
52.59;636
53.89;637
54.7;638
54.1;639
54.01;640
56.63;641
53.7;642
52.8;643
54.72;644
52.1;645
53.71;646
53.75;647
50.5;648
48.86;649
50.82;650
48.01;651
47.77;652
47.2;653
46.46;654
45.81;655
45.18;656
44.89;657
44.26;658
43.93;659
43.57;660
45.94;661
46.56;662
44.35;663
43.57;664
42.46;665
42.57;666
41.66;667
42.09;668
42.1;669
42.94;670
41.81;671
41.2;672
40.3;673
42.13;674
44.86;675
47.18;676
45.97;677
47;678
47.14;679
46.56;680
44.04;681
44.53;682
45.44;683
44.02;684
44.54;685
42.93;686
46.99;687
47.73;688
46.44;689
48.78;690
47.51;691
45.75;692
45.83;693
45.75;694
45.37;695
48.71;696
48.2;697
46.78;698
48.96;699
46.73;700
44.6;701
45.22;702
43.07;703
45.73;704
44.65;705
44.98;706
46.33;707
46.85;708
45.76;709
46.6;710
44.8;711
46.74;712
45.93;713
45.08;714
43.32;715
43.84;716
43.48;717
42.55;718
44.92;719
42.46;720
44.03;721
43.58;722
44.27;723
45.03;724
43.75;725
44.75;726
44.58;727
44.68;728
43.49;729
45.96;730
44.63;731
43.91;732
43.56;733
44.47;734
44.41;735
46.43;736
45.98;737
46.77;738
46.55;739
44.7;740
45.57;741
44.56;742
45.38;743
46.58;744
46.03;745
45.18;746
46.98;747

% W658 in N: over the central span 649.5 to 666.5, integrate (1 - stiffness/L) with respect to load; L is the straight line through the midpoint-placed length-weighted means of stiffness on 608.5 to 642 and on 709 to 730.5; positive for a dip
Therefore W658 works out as 1.5 N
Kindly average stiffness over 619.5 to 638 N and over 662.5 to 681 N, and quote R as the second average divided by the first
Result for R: 0.81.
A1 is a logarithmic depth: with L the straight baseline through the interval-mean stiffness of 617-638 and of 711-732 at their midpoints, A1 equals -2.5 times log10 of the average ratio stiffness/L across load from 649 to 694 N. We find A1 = 0.09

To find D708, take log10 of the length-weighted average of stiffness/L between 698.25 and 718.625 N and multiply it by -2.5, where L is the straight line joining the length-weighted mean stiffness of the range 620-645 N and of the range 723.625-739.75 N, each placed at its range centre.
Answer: 0.041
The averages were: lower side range 53.8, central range 45.3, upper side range 44.9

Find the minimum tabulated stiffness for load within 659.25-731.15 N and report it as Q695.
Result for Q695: 40.3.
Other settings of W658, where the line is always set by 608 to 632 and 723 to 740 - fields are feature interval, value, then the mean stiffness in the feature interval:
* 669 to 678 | 0.98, 43.4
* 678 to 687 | 0.56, 45.1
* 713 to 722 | 0.39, 43.8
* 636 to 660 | 0.10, 50.2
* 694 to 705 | 0.19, 46.2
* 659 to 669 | 1.17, 43.6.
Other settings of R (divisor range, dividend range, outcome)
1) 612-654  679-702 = 0.88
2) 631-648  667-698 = 0.84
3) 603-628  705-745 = 0.87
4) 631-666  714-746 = 0.90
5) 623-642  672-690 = 0.84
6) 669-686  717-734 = 1.00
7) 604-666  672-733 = 0.89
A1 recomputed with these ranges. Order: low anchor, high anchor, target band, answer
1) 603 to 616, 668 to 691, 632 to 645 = -0.12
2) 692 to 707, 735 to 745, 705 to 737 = 0.03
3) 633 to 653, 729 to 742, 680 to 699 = 0.06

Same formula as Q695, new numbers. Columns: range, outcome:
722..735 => 43.49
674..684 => 42.13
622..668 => 41.66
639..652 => 47.77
